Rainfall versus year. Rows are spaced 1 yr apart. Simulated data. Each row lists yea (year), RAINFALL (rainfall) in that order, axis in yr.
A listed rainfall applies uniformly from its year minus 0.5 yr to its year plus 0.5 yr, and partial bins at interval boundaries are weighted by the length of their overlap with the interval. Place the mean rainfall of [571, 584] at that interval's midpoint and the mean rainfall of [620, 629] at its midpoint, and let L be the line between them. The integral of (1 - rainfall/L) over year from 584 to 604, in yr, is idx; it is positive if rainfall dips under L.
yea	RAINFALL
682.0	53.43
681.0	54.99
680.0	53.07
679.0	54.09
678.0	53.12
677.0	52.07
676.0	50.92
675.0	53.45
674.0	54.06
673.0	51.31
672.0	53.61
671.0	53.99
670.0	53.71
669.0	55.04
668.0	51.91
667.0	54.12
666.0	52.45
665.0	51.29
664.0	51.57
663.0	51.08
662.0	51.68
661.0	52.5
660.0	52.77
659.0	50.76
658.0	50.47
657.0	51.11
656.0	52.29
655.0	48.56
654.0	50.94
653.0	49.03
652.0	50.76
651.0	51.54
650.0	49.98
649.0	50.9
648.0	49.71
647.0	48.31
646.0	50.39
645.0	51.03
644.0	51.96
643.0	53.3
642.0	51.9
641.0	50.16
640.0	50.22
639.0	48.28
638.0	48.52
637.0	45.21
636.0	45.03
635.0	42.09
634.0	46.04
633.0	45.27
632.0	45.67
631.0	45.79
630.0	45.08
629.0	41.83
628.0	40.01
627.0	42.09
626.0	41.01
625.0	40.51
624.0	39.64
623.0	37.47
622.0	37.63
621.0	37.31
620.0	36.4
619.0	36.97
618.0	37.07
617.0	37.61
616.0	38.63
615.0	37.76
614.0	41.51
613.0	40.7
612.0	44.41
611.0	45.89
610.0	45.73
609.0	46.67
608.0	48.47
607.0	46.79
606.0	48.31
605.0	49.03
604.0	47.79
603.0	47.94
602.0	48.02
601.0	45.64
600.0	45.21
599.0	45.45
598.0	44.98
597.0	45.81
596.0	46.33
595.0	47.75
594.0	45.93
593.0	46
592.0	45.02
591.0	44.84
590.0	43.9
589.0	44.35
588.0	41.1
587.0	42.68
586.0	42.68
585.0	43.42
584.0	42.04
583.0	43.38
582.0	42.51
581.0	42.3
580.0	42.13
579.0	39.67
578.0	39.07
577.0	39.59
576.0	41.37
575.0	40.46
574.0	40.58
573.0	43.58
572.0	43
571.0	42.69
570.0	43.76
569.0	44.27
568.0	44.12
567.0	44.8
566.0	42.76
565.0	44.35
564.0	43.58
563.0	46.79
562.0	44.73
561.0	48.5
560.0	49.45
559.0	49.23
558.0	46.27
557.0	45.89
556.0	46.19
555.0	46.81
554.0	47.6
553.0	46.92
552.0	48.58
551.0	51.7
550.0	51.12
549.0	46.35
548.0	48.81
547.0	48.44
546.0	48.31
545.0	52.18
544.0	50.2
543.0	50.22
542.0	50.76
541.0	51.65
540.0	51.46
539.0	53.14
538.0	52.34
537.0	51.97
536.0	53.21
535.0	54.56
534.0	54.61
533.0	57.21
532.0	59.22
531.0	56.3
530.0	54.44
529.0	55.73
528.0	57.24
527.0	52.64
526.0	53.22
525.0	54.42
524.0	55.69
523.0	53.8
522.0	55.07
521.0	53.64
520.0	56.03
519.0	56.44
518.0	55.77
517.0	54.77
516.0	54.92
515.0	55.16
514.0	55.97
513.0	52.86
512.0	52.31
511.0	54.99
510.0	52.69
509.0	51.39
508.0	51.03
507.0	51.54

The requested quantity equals -2.12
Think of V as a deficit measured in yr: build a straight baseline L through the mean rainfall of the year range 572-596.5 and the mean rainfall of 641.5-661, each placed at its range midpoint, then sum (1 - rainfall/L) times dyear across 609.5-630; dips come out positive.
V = 3.0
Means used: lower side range 42.9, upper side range 50.9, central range 40.1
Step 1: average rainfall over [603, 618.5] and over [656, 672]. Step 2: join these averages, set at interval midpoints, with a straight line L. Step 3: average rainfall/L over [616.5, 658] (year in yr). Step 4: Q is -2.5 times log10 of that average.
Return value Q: 0.056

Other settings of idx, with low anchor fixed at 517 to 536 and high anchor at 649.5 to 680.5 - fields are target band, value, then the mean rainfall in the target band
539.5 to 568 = 3.5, 47.9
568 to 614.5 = 8.3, 44.2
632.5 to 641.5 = 1.0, 46.8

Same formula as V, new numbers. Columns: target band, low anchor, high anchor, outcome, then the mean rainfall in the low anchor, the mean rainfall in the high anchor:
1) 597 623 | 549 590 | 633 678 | 2.3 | 44.4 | 50.8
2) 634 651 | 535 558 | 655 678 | 0.9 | 49.8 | 52.3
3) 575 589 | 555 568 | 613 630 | 0.6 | 46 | 39.2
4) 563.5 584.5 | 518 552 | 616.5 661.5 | 3.4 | 53.1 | 46.2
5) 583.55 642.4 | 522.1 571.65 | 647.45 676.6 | 8.1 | 50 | 51.8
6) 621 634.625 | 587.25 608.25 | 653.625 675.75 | 1.9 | 46.1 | 52.2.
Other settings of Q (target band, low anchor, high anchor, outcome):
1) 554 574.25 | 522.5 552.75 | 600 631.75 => 0.09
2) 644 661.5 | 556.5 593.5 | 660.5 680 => 0.01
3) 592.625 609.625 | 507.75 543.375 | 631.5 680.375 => 0.12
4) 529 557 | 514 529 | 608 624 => 0.01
